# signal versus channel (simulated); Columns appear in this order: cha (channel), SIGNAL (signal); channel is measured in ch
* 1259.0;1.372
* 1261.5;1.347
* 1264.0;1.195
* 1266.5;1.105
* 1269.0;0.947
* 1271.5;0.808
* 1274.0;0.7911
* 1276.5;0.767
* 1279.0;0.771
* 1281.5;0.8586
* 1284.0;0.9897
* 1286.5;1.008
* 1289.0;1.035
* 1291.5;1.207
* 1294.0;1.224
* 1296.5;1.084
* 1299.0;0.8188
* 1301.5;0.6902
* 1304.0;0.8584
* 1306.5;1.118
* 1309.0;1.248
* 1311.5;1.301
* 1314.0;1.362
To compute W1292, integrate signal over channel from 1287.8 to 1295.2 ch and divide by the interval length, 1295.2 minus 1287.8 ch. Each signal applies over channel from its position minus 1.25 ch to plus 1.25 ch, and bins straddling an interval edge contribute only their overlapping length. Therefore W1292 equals 1.16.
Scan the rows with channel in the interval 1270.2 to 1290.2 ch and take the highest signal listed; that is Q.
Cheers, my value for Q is 1.035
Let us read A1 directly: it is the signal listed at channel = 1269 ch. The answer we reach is 0.947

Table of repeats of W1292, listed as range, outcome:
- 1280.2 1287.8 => 0.951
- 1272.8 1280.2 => 0.776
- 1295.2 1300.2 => 0.955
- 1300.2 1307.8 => 0.891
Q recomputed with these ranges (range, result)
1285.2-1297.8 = 1.224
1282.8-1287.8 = 1.008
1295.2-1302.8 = 1.084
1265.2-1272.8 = 1.105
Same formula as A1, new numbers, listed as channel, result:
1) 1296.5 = 1.084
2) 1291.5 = 1.207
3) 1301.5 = 0.6902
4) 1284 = 0.9897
